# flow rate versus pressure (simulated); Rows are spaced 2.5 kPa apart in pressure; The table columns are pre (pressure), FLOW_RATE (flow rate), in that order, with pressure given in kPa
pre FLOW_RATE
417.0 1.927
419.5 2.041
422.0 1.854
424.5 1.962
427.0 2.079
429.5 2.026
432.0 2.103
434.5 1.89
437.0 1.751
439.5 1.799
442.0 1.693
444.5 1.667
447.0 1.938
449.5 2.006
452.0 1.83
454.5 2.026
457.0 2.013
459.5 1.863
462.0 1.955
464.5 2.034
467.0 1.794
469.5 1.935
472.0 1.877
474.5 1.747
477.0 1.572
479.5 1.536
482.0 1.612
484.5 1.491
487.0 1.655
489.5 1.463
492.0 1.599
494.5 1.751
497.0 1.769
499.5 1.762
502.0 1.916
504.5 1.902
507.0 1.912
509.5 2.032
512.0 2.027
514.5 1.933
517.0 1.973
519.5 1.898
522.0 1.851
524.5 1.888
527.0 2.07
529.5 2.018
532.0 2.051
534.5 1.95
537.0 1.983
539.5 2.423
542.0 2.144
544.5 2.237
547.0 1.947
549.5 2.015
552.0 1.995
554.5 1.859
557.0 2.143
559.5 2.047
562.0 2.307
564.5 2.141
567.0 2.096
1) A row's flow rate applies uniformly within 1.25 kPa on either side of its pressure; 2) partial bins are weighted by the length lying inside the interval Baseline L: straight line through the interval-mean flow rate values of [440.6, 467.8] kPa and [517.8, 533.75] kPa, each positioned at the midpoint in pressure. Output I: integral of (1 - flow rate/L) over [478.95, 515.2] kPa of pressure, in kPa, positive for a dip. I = 3.3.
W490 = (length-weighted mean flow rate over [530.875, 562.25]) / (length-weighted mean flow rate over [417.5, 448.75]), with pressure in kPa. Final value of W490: 1.1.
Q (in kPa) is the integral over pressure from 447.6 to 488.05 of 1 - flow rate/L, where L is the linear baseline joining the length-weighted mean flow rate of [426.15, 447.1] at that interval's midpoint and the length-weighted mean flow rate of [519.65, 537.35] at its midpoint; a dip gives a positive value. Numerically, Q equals 2.0 kPa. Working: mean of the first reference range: 1.88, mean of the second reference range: 1.97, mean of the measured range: 1.81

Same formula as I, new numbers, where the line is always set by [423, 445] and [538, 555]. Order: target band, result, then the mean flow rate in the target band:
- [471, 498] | 4.7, 1.64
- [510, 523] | 0.6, 1.94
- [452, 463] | -0.1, 1.95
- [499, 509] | 0.6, 1.89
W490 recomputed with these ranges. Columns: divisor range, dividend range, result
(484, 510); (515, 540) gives 1.14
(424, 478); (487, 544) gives 1.02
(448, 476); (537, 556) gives 1.09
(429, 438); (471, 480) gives 0.87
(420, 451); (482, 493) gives 0.82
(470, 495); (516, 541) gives 1.23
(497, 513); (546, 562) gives 1.06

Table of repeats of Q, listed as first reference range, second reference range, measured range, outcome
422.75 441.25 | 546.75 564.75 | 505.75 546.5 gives 0.1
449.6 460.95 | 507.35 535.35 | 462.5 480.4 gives 1.4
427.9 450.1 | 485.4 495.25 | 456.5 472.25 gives -1.6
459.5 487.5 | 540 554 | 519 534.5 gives 0.2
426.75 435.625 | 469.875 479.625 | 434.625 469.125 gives 0.0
